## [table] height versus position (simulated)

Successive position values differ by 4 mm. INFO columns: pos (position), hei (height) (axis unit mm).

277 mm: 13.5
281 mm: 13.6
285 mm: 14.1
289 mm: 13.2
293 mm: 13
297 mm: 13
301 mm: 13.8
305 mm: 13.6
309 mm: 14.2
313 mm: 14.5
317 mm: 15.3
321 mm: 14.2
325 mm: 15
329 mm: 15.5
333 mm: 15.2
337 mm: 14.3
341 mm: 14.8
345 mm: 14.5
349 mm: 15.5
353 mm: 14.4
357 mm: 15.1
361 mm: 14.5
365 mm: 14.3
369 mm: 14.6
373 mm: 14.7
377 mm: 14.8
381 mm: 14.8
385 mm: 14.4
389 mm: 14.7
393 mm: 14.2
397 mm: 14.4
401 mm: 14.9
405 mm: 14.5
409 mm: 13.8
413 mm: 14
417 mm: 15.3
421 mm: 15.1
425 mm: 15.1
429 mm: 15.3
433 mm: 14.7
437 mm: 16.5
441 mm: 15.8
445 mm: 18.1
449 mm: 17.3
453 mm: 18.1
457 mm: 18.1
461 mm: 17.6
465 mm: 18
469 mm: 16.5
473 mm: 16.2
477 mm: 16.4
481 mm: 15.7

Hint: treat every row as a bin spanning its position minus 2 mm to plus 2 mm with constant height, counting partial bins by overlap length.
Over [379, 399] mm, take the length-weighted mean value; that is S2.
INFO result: 14.5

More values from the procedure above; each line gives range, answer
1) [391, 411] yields 14.4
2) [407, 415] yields 13.9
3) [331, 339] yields 14.8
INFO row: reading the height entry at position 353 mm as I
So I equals 14.4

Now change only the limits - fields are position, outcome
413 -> 14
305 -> 13.6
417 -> 15.3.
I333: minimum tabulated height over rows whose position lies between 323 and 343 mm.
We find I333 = 14.3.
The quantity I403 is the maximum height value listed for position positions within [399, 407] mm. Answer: 14.9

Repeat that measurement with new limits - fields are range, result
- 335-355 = 15.5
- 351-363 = 15.1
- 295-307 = 13.8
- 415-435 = 15.3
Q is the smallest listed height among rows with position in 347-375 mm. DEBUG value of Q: 14.3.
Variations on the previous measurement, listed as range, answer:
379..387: 14.4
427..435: 14.7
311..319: 14.5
